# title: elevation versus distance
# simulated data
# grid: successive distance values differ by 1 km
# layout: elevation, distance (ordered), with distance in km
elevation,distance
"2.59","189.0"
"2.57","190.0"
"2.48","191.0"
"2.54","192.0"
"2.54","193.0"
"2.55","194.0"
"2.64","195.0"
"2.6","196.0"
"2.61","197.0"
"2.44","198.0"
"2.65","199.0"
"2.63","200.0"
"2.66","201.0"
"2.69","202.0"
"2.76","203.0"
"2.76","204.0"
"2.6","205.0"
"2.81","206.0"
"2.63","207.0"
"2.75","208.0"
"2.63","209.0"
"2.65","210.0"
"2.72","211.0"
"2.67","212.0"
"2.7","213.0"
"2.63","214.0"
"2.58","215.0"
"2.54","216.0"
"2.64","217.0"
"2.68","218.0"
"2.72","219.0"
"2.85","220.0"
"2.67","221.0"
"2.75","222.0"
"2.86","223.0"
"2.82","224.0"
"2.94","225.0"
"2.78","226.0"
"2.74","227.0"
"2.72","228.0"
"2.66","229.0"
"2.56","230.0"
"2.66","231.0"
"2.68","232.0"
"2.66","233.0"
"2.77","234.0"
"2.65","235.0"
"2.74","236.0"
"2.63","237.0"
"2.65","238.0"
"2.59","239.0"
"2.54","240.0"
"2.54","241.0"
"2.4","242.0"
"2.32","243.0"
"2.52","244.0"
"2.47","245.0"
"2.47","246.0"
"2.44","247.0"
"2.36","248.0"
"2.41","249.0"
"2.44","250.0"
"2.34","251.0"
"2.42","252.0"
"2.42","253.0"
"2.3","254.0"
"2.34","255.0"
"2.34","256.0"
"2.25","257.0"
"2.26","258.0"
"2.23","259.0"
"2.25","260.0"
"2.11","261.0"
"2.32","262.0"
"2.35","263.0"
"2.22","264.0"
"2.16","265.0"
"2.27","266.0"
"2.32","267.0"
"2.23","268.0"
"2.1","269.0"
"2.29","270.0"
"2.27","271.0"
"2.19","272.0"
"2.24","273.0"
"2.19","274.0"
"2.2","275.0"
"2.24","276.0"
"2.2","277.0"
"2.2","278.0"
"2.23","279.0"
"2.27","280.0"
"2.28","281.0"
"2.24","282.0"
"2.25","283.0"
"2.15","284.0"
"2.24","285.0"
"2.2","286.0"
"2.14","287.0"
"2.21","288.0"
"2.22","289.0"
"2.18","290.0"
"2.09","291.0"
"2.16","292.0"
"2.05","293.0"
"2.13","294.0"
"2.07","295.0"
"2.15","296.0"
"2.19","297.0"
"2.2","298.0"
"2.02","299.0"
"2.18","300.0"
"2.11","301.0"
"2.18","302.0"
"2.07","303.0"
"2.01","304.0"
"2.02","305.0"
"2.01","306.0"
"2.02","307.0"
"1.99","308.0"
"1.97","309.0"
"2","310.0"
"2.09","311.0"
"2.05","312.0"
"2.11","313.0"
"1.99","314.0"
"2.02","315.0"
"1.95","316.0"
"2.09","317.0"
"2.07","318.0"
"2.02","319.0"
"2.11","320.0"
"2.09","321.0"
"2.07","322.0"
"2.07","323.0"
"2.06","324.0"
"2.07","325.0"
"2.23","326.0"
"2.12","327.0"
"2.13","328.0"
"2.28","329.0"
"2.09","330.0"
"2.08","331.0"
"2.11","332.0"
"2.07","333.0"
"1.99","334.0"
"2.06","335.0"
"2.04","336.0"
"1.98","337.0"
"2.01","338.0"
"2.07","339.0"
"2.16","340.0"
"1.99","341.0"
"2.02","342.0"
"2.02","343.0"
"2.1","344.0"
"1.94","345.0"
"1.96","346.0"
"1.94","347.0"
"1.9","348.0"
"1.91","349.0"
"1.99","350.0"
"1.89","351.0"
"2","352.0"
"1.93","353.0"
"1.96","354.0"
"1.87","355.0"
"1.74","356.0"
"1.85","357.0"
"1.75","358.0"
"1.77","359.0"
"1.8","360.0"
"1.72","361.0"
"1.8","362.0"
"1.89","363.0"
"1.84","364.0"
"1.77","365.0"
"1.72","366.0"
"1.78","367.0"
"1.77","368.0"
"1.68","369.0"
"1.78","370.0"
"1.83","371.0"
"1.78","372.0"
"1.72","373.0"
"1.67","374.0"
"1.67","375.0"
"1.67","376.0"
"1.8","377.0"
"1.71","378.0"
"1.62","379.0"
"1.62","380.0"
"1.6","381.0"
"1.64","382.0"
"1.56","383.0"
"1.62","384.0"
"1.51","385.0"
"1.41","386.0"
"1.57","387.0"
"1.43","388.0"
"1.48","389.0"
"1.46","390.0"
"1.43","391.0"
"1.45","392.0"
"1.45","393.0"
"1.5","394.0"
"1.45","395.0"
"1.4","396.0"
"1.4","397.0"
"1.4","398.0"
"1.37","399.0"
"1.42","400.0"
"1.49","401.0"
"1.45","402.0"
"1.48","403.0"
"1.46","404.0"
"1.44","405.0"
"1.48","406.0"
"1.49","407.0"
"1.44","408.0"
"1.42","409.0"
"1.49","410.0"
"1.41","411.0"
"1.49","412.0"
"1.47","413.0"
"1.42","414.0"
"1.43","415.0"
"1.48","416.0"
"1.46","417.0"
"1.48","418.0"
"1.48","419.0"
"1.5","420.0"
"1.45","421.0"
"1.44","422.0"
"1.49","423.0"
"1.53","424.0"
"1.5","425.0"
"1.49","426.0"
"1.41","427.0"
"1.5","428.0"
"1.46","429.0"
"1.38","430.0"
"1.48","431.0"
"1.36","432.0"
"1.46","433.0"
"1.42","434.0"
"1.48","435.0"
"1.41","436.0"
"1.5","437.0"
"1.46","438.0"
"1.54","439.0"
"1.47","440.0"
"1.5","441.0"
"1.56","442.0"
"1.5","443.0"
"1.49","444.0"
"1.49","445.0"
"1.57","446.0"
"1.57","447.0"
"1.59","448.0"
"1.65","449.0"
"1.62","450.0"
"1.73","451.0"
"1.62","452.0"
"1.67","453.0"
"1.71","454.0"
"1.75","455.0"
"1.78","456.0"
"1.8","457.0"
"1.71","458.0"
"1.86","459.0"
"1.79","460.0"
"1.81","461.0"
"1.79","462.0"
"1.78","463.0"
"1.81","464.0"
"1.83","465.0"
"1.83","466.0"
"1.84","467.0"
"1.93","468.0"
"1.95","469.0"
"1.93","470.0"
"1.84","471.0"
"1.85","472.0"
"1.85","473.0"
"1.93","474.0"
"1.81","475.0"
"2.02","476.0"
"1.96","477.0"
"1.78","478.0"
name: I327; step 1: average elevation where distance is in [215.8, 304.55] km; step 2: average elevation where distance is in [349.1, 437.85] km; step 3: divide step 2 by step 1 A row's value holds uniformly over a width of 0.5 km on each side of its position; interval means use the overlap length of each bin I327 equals 0.67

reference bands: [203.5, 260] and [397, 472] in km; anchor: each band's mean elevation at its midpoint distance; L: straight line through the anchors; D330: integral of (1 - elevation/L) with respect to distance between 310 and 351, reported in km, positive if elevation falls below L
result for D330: 0.8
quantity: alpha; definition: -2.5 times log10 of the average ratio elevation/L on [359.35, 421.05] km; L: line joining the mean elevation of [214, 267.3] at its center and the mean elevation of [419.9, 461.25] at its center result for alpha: 0.154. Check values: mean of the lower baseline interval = 2.52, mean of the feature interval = 1.56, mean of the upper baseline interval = 1.56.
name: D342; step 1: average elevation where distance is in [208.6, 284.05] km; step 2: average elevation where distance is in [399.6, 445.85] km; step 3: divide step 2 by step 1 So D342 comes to 0.60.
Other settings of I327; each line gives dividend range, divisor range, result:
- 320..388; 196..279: 0.75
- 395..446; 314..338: 0.70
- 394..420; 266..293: 0.66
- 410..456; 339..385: 0.83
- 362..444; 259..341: 0.72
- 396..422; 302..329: 0.70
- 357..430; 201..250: 0.59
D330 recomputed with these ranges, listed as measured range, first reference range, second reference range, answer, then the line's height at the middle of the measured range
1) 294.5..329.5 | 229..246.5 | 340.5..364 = 0.9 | 2.14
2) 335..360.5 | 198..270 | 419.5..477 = 1.5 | 2.06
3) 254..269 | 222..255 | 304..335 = 1.1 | 2.43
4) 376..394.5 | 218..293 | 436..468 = 3.5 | 1.92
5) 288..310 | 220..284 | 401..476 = 1.2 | 2.22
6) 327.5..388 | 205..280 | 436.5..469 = 5.9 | 2.04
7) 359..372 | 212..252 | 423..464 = 1.2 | 1.96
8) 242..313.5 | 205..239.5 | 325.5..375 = 4.5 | 2.36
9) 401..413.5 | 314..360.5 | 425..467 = 2.0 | 1.75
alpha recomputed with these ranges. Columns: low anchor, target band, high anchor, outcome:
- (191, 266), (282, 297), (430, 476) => 0.08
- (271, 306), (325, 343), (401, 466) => -0.06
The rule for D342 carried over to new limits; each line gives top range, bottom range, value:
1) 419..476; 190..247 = 0.62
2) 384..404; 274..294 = 0.66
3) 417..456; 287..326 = 0.73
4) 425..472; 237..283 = 0.70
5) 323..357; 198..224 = 0.75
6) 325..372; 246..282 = 0.85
